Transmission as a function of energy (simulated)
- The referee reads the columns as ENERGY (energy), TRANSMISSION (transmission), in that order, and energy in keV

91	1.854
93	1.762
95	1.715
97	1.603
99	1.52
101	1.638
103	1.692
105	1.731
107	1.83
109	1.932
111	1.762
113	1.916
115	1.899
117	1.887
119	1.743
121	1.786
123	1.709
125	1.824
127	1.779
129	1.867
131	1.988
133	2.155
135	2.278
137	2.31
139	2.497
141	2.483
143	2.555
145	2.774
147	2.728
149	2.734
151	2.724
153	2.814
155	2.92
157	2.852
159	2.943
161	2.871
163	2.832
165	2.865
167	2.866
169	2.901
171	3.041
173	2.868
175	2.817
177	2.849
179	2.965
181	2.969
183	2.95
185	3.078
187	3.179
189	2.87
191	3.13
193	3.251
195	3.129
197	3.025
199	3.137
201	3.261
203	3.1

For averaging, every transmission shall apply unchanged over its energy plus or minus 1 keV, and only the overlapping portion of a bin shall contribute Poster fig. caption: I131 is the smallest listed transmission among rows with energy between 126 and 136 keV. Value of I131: 1.779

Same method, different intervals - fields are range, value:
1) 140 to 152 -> 2.483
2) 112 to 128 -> 1.709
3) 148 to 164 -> 2.724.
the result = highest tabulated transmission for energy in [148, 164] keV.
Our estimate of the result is 2.943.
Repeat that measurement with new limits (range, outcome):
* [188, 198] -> 3.251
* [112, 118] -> 1.916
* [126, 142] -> 2.497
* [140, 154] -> 2.814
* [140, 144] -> 2.555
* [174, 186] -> 3.078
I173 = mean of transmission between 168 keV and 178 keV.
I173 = 2.9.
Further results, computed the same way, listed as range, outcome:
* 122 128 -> 1.77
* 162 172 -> 2.9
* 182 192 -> 3.04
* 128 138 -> 2.12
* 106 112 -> 1.84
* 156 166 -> 2.87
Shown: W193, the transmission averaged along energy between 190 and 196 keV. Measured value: 3.17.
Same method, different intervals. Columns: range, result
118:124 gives 1.75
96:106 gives 1.64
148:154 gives 2.76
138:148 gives 2.61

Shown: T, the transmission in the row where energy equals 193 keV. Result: 3.251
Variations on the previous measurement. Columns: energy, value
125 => 1.824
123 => 1.709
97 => 1.603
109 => 1.932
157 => 2.852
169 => 2.901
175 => 2.817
